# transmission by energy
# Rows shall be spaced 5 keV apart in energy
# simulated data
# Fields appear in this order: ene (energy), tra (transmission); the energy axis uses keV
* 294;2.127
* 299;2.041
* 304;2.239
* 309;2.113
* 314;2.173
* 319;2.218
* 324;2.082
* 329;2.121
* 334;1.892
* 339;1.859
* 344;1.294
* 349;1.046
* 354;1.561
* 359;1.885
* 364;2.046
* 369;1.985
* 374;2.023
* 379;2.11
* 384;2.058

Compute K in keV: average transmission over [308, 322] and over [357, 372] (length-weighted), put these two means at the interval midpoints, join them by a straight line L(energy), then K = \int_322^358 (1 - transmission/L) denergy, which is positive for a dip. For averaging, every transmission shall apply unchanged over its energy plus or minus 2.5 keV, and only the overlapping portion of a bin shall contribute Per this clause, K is 6.6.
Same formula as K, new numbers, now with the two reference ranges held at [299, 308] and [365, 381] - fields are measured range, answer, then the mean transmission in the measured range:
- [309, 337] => 0.4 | 2.09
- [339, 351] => 4.4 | 1.32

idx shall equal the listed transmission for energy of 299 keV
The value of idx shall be 2.041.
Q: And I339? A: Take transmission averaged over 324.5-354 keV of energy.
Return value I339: 1.67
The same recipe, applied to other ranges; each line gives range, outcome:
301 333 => 2.14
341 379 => 1.72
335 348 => 1.55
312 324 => 2.17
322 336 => 2.03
